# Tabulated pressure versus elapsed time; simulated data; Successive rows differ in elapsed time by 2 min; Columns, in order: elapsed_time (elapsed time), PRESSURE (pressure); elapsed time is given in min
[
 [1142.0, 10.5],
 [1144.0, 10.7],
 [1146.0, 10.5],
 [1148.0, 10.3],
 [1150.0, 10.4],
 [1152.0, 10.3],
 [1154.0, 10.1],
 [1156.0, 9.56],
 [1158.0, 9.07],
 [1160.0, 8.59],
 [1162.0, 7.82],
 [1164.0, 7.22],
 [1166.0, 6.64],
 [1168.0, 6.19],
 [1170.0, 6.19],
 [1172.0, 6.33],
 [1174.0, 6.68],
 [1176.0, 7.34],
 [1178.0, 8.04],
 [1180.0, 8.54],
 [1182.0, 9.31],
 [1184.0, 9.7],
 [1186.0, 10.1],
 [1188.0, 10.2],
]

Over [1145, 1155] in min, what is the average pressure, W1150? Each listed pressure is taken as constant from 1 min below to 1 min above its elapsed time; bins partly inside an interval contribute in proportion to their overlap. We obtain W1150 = 10.3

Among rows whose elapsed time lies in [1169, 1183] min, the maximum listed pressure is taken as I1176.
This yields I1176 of 9.31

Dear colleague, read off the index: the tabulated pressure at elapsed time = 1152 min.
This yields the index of 10.3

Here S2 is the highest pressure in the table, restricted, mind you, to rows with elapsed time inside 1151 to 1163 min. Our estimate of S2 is 10.3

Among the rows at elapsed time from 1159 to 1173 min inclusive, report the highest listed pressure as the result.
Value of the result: 8.59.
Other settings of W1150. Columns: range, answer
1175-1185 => 8.59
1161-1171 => 6.81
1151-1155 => 10.2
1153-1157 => 9.83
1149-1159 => 9.89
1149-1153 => 10.4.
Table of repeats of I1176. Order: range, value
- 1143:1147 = 10.7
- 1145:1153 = 10.5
